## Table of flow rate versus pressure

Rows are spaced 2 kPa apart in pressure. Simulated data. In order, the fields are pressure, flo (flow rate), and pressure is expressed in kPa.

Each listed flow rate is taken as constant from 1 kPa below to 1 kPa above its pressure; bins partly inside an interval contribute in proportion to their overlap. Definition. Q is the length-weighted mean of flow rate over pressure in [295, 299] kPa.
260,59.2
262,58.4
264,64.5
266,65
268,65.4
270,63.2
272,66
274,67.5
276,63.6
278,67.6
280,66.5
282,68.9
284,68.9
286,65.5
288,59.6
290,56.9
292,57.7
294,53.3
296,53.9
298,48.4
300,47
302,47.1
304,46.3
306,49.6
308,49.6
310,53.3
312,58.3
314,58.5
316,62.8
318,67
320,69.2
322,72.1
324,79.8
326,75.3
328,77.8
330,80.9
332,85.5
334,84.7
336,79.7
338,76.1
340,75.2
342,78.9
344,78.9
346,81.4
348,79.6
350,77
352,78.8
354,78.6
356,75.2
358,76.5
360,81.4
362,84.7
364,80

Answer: 51.1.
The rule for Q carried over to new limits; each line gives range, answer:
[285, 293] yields 59.9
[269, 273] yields 64.6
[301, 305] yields 46.7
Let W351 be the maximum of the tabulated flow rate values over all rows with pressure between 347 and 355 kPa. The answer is 79.6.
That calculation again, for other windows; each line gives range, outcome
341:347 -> 81.4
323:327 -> 79.8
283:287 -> 68.9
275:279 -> 67.6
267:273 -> 66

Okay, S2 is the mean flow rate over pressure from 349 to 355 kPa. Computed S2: 78.1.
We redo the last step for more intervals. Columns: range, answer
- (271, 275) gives 66.8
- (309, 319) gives 60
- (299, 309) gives 47.9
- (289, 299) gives 54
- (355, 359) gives 75.8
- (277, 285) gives 68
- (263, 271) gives 64.5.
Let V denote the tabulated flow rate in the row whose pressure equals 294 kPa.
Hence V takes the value 53.3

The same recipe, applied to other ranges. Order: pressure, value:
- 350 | 77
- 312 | 58.3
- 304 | 46.3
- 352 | 78.8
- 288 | 59.6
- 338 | 76.1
